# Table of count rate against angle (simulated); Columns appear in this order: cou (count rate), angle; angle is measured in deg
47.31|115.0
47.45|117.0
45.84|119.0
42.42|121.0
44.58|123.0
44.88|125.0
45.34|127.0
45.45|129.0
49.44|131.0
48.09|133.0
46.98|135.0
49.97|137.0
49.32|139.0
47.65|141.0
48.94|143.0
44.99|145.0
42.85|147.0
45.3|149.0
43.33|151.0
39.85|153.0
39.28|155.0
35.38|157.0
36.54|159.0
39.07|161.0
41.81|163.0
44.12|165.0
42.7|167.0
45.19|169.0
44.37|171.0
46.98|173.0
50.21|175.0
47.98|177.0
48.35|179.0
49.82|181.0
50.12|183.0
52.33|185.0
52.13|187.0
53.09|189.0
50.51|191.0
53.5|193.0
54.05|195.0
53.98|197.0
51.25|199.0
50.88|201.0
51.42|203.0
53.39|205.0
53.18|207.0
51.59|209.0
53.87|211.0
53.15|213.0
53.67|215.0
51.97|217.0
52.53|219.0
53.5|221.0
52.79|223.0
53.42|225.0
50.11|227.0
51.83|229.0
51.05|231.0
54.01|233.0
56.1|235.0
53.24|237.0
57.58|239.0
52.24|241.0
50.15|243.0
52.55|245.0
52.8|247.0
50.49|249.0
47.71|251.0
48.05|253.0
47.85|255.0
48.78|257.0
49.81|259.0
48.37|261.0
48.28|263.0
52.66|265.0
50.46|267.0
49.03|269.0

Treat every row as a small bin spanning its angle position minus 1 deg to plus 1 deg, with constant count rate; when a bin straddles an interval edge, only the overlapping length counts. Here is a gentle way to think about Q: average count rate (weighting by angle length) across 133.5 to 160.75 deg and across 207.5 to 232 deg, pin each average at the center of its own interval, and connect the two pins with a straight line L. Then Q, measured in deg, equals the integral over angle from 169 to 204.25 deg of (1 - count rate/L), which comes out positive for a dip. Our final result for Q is -1.4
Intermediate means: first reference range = 43.8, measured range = 50.5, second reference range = 52.5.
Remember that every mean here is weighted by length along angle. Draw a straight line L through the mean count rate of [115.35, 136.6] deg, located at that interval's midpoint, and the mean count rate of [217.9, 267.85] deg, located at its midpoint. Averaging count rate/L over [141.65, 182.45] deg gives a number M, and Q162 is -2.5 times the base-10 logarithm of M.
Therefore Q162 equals 0.09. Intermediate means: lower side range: 46.2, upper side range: 51.5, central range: 44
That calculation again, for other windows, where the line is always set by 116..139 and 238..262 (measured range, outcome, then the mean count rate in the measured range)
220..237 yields -0.064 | 52.9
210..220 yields -0.077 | 53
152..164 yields 0.224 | 38.7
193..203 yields -0.079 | 52.5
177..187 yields -0.040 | 50.1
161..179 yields 0.063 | 45.2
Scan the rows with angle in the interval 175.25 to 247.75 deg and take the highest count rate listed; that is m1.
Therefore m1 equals 57.58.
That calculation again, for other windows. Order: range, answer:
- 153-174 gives 46.98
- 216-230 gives 53.5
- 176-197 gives 54.05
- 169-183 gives 50.21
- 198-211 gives 53.87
